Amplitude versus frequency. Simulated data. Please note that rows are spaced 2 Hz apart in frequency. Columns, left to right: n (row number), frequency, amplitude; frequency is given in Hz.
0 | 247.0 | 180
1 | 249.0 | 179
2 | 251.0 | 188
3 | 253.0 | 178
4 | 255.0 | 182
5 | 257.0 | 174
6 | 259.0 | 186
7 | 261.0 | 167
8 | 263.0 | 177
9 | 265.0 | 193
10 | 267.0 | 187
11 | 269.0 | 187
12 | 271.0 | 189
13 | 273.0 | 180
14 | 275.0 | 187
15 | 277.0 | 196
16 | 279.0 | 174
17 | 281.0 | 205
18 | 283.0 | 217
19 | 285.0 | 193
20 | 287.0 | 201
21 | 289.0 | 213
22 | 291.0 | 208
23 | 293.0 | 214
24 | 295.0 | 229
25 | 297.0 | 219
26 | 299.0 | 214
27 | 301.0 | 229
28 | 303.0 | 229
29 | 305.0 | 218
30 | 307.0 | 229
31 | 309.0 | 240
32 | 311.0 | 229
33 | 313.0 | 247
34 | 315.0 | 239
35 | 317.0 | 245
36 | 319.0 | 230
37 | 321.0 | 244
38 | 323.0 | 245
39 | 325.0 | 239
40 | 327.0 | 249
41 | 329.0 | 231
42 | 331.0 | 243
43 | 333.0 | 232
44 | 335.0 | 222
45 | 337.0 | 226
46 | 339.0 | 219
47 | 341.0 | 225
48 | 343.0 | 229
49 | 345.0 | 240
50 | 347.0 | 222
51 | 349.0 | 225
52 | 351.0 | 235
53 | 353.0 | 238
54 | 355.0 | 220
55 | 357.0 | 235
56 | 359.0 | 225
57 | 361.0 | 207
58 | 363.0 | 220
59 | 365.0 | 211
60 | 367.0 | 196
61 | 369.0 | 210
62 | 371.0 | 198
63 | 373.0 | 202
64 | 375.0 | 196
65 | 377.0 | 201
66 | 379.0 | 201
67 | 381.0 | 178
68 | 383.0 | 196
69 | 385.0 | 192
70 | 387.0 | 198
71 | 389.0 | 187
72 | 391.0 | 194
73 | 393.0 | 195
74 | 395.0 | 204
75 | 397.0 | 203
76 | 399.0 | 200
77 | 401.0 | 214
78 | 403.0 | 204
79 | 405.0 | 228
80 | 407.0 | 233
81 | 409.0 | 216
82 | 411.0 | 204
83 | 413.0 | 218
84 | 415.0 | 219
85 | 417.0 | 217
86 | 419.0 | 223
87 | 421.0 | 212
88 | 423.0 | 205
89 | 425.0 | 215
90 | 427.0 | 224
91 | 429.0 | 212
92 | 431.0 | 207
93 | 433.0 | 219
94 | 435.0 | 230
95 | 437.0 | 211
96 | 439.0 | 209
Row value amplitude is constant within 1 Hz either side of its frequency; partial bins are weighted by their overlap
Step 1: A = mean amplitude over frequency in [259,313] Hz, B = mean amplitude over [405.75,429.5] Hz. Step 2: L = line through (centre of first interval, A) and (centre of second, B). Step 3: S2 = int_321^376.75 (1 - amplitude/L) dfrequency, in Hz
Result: -3.5 Hz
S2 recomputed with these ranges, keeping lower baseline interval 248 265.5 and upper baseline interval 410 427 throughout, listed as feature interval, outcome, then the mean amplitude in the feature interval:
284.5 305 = -3.0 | 216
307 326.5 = -4.7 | 239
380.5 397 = 1.1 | 194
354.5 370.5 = -1.0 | 215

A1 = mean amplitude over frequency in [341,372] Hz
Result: 221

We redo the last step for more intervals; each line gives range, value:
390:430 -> 212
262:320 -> 211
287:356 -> 229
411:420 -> 218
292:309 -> 224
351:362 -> 226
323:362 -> 230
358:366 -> 216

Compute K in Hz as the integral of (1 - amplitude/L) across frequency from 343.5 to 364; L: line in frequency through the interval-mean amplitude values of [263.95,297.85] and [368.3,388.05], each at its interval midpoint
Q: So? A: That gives -3.0 Hz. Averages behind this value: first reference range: 199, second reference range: 197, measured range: 227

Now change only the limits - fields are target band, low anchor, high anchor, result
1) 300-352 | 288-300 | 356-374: -4.62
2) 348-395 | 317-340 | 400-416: 3.86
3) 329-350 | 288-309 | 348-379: -1.13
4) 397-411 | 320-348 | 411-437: 0.37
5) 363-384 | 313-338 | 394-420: 2.24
